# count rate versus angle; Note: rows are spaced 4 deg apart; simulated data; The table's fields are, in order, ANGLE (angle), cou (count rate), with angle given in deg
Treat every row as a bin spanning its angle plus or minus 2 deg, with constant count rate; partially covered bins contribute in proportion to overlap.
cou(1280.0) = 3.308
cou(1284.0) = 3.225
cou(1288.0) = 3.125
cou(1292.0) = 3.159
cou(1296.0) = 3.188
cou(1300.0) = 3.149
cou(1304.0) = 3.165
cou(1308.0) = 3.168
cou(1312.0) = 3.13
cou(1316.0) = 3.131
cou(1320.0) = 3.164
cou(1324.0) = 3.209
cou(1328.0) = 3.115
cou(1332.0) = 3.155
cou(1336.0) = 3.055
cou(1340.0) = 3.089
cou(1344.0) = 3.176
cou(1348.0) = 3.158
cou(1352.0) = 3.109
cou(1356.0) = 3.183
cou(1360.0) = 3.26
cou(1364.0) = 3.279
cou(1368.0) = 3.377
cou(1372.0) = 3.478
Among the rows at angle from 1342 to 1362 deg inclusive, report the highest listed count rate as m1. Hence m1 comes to 3.26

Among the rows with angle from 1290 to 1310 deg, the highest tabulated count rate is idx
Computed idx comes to 3.188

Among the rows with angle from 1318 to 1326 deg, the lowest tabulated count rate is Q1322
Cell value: 3.164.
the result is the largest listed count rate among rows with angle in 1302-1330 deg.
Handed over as 3.209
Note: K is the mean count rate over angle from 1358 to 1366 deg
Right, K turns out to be 3.27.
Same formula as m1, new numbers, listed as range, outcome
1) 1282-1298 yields 3.225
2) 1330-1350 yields 3.176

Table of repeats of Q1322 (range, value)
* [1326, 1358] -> 3.055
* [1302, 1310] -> 3.165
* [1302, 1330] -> 3.115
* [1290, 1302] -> 3.149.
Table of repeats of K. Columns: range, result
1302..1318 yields 3.15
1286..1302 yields 3.16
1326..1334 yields 3.13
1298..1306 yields 3.16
